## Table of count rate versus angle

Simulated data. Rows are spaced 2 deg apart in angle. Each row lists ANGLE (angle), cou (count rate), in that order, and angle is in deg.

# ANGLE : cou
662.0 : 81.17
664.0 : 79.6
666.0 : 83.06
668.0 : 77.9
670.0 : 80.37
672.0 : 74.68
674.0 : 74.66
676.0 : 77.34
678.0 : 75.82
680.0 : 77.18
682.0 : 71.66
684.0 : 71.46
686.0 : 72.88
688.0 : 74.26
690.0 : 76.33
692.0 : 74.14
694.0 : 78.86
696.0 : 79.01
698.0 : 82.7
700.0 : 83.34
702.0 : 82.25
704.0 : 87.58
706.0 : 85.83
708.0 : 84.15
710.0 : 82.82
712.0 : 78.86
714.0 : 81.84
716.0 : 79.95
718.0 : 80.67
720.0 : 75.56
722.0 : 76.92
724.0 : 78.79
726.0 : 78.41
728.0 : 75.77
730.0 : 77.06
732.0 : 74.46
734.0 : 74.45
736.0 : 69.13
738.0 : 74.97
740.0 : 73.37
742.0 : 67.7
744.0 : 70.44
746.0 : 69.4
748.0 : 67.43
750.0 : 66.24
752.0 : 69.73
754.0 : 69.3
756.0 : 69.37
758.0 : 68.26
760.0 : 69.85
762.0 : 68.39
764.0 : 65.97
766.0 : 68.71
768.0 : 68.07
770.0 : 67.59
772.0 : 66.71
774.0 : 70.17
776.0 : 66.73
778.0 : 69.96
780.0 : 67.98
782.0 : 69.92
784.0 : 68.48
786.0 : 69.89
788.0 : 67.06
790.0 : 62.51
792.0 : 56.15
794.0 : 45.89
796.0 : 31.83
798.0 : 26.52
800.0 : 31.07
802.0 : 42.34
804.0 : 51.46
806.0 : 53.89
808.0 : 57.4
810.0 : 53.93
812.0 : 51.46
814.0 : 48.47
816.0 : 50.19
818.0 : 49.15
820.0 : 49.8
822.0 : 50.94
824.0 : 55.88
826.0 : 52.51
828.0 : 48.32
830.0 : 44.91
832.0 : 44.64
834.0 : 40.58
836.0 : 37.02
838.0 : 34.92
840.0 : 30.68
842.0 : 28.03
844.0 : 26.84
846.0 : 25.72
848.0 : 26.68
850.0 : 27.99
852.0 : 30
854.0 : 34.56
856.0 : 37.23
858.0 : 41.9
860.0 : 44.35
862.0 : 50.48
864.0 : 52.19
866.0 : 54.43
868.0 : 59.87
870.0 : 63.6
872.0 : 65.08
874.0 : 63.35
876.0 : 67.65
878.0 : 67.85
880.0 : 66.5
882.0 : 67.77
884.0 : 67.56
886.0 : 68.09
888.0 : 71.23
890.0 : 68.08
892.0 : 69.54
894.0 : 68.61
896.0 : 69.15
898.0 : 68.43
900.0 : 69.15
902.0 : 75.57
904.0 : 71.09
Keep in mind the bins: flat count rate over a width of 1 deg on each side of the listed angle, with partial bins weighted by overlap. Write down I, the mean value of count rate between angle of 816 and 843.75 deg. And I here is 43.4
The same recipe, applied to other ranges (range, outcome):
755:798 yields 63.8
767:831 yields 55.2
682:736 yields 78.5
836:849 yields 29.4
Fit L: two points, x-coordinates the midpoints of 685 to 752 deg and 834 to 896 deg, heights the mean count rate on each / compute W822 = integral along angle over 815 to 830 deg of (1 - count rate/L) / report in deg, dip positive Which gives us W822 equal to 2.0 deg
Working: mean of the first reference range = 76.7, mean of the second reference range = 50.7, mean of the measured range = 50.6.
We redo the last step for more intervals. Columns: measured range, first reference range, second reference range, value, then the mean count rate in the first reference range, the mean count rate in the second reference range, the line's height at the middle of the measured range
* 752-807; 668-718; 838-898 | 4.4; 78.7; 52.2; 65.6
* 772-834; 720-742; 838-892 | 8.3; 75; 50.4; 61.8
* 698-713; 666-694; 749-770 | -2.1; 75.7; 68.4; 73.3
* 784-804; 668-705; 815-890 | 3.3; 77.5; 48.9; 59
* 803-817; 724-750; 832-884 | 1.1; 72.7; 46.2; 56.7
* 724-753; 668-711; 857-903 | 0.9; 78.4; 63.5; 74.6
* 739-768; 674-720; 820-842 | -2.2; 78.9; 43.6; 64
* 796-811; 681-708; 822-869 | 1.9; 78.7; 40.6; 51.2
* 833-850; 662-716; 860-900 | 9.1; 78.9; 64.3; 67.2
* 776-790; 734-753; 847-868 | -1.9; 70.1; 40.9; 60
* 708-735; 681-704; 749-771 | -1.8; 77.5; 68.3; 73.5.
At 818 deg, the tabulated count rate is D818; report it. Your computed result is 49.15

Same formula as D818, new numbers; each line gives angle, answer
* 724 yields 78.79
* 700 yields 83.34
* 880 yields 66.5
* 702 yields 82.25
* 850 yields 27.99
